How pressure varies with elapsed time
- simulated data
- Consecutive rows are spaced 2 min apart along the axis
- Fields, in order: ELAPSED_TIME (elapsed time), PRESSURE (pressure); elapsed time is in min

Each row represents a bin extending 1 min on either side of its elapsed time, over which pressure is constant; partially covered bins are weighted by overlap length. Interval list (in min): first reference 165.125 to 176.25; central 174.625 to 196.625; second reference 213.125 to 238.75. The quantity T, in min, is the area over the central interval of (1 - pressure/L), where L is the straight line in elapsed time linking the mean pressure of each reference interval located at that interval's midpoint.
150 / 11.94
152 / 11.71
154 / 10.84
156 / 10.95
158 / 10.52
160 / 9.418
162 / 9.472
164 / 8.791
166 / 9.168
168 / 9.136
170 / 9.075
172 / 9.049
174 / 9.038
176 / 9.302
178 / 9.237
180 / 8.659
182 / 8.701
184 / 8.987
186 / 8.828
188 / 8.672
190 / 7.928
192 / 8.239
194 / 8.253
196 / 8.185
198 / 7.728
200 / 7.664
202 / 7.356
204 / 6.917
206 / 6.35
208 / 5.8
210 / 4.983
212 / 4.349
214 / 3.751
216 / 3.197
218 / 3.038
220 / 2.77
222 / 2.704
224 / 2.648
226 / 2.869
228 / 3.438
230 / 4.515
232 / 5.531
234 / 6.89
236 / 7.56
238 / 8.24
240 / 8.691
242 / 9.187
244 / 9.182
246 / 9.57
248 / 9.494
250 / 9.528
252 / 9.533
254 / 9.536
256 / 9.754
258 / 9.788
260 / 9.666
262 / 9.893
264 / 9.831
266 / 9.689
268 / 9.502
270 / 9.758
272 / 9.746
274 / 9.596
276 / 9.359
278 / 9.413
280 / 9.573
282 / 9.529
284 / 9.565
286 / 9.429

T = -2.4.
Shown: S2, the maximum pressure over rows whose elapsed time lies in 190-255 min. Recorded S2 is 9.57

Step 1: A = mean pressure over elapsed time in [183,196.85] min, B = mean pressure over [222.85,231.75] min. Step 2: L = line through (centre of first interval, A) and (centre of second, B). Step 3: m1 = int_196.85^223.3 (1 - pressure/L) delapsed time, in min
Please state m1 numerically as 3.92 min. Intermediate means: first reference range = 8.44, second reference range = 3.54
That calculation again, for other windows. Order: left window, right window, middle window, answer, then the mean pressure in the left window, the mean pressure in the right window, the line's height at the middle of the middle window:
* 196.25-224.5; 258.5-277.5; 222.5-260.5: 0.8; 5.07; 9.67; 7.55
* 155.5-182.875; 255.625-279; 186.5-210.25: 4.9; 9.3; 9.66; 9.41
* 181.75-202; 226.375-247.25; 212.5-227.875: 9.2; 8.26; 7.17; 7.58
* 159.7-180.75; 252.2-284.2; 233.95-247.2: 1.2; 9.12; 9.64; 9.49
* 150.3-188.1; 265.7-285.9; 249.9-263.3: -0.2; 9.51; 9.56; 9.55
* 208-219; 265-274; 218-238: 4.3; 4.04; 9.67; 5.5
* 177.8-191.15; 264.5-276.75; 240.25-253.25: 0.0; 8.68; 9.62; 9.36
